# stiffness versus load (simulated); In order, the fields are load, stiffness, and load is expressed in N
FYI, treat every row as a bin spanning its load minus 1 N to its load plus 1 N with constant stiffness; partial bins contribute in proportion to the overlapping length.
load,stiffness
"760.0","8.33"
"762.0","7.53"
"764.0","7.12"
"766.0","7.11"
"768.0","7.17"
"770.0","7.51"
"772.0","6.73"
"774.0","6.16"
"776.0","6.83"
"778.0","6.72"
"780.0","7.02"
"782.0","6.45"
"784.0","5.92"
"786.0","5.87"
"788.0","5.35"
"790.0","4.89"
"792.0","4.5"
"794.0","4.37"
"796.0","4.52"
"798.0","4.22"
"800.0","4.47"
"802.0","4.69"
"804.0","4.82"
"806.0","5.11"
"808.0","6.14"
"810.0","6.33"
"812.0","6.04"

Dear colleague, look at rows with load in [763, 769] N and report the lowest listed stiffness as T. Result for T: 7.11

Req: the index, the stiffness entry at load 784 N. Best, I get 5.92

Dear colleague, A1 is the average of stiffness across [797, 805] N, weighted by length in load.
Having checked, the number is 4.55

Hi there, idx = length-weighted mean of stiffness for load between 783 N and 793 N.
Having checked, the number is 5.31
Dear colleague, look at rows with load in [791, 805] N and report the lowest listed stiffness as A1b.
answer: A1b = 4.22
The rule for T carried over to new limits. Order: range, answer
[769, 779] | 6.16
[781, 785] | 5.92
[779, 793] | 4.5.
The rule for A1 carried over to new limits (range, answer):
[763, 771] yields 7.23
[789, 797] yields 4.57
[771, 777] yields 6.57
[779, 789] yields 6.12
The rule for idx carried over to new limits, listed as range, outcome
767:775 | 6.89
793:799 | 4.37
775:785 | 6.59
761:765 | 7.33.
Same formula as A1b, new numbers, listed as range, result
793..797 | 4.37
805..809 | 5.11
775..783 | 6.45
